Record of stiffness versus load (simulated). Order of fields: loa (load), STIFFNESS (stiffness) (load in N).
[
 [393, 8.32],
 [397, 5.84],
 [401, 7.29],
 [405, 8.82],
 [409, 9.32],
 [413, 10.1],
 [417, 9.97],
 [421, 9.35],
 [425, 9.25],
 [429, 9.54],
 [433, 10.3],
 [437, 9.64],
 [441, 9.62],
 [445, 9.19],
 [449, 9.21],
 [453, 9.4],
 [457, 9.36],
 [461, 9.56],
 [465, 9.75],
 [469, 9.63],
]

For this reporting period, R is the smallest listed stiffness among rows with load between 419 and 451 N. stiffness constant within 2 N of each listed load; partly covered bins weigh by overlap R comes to 9.19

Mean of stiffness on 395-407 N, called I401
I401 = 7.32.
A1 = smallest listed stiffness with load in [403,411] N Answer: 8.82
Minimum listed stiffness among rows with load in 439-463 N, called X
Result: 9.19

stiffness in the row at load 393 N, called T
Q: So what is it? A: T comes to 8.32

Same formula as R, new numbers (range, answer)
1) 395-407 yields 5.84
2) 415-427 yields 9.25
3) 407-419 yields 9.32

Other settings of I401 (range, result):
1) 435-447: 9.48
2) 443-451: 9.2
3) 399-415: 8.88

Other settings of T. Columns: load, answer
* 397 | 5.84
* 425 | 9.25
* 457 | 9.36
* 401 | 7.29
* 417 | 9.97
